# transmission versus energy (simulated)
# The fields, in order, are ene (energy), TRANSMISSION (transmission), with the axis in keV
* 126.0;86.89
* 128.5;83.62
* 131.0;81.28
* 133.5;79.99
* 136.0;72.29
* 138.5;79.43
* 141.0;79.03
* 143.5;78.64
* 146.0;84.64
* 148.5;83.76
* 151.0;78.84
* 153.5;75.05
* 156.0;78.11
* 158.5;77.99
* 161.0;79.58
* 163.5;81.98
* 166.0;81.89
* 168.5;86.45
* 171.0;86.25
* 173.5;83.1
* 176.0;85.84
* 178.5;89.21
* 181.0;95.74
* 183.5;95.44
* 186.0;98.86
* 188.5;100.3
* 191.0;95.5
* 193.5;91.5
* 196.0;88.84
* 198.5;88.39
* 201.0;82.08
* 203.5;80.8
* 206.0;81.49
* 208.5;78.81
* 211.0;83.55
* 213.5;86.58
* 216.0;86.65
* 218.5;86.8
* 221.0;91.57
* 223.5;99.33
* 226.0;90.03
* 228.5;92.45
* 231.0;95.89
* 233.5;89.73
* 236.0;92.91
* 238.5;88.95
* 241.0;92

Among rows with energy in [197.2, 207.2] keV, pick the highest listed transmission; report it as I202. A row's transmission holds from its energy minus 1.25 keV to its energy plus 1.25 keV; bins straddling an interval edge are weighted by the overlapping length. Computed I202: 88.39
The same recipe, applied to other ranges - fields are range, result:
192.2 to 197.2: 91.5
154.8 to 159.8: 78.11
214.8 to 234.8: 99.33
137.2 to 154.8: 84.64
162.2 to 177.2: 86.45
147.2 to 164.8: 83.76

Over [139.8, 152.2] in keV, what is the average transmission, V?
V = 81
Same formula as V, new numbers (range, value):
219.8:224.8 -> 95.4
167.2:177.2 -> 85.4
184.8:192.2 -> 98.2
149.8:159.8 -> 77.5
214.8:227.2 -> 90.9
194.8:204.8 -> 85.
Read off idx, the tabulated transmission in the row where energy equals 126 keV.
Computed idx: 86.89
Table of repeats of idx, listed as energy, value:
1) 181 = 95.74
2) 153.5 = 75.05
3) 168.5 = 86.45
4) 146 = 84.64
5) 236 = 92.91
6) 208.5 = 78.81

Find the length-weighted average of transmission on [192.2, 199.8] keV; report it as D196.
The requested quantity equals 89.6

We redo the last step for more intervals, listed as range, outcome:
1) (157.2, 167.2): 80.3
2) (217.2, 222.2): 89.1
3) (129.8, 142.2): 78.4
